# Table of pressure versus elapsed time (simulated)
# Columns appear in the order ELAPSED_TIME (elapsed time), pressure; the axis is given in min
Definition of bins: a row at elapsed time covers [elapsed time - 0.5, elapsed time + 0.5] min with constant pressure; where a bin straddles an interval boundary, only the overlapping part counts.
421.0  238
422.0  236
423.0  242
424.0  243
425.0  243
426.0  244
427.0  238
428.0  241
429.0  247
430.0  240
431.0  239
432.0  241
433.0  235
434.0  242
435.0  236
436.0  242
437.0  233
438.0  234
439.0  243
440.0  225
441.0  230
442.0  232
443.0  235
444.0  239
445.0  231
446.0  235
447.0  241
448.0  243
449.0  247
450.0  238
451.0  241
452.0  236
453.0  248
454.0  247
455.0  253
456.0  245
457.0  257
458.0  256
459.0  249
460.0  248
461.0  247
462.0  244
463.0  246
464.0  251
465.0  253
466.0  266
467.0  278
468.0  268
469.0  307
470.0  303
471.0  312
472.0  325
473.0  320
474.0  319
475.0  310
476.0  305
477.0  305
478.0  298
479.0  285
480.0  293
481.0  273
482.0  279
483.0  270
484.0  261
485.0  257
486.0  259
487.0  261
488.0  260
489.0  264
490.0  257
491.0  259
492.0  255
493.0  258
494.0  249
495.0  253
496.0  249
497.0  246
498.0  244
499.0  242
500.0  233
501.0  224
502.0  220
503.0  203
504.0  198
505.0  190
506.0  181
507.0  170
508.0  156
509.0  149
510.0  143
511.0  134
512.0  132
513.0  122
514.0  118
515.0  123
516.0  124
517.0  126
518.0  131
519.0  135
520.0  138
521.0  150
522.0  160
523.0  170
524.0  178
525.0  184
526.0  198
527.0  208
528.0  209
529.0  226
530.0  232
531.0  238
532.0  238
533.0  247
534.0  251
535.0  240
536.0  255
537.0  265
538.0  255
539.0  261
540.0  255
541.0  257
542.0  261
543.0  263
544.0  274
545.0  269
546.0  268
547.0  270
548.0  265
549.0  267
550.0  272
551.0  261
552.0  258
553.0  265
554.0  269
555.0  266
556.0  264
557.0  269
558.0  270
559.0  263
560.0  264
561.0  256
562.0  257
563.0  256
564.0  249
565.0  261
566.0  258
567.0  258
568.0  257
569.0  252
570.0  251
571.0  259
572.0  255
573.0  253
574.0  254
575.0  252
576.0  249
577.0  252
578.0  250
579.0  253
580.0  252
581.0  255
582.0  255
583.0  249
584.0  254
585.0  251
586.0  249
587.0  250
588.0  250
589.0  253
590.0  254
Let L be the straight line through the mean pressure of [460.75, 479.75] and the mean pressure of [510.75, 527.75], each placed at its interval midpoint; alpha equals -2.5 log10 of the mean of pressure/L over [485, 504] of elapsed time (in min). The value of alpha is -0.12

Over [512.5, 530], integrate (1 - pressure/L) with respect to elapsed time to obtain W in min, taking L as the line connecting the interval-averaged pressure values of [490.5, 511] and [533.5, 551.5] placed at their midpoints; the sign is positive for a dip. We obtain 5.7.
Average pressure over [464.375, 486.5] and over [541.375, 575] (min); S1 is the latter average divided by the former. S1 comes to 0.91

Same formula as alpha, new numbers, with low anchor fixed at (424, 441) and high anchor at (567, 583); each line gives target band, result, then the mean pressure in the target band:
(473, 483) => -0.21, 296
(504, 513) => 0.49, 157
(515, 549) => 0.15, 218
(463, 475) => -0.19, 290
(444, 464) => -0.02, 245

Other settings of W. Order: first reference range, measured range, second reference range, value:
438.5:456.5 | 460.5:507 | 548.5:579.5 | -3.12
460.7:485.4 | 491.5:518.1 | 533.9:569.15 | 8.35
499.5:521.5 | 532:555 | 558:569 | -4.22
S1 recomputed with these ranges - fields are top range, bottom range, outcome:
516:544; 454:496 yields 0.78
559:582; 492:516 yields 1.32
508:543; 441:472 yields 0.76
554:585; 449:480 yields 0.94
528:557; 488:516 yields 1.27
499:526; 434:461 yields 0.68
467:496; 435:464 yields 1.16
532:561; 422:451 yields 1.10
